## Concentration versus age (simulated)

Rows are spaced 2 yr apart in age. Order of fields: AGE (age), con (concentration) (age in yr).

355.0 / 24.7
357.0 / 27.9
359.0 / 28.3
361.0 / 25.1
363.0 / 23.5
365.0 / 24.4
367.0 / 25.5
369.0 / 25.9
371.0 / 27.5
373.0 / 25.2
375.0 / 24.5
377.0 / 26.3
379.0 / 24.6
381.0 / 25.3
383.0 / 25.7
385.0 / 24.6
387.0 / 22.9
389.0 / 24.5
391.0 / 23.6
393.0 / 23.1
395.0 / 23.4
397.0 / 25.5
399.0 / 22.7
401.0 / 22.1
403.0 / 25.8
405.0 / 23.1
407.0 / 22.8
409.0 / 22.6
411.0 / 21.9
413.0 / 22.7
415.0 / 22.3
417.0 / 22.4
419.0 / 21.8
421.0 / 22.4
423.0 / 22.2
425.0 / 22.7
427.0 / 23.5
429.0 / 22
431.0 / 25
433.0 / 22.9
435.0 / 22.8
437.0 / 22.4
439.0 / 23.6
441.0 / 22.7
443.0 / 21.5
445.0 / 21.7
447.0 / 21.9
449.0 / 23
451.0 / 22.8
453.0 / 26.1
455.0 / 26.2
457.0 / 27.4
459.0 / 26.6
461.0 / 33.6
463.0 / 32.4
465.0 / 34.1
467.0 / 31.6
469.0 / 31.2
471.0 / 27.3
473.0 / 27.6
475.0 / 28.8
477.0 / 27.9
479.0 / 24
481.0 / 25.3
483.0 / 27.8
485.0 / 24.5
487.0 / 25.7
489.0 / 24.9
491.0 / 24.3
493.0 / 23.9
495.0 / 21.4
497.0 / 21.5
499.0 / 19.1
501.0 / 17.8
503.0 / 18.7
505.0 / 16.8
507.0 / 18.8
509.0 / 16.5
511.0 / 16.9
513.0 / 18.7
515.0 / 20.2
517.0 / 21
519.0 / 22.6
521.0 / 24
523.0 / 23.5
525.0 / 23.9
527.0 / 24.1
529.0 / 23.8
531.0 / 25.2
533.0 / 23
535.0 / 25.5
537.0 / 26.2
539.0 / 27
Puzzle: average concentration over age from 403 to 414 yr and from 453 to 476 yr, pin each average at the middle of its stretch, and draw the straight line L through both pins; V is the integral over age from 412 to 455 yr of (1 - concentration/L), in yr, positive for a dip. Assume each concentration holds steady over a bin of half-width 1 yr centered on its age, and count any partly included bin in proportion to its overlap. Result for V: 4.9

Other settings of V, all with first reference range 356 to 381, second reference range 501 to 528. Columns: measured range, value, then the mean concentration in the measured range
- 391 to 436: 2.0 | 23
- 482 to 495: -2.2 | 24.9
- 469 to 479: -2.8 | 27.8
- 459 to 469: -4.5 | 32.1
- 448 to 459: -1.3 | 25.2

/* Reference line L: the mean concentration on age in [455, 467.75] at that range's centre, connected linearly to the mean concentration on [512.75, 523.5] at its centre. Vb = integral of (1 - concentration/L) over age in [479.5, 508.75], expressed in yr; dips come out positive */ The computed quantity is 4.1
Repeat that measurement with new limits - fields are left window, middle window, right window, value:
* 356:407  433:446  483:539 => 0.62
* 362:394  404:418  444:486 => 1.73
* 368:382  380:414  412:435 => 0.90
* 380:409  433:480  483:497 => -4.36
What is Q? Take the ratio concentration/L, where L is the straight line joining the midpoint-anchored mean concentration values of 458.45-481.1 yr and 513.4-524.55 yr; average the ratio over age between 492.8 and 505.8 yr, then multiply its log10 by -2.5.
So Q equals 0.264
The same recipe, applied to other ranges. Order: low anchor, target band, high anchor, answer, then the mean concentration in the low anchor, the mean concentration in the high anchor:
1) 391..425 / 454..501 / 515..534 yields -0.15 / 22.9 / 23.3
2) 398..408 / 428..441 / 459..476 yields 0.16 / 23.3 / 30.6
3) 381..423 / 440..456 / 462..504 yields 0.07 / 23.3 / 25.7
